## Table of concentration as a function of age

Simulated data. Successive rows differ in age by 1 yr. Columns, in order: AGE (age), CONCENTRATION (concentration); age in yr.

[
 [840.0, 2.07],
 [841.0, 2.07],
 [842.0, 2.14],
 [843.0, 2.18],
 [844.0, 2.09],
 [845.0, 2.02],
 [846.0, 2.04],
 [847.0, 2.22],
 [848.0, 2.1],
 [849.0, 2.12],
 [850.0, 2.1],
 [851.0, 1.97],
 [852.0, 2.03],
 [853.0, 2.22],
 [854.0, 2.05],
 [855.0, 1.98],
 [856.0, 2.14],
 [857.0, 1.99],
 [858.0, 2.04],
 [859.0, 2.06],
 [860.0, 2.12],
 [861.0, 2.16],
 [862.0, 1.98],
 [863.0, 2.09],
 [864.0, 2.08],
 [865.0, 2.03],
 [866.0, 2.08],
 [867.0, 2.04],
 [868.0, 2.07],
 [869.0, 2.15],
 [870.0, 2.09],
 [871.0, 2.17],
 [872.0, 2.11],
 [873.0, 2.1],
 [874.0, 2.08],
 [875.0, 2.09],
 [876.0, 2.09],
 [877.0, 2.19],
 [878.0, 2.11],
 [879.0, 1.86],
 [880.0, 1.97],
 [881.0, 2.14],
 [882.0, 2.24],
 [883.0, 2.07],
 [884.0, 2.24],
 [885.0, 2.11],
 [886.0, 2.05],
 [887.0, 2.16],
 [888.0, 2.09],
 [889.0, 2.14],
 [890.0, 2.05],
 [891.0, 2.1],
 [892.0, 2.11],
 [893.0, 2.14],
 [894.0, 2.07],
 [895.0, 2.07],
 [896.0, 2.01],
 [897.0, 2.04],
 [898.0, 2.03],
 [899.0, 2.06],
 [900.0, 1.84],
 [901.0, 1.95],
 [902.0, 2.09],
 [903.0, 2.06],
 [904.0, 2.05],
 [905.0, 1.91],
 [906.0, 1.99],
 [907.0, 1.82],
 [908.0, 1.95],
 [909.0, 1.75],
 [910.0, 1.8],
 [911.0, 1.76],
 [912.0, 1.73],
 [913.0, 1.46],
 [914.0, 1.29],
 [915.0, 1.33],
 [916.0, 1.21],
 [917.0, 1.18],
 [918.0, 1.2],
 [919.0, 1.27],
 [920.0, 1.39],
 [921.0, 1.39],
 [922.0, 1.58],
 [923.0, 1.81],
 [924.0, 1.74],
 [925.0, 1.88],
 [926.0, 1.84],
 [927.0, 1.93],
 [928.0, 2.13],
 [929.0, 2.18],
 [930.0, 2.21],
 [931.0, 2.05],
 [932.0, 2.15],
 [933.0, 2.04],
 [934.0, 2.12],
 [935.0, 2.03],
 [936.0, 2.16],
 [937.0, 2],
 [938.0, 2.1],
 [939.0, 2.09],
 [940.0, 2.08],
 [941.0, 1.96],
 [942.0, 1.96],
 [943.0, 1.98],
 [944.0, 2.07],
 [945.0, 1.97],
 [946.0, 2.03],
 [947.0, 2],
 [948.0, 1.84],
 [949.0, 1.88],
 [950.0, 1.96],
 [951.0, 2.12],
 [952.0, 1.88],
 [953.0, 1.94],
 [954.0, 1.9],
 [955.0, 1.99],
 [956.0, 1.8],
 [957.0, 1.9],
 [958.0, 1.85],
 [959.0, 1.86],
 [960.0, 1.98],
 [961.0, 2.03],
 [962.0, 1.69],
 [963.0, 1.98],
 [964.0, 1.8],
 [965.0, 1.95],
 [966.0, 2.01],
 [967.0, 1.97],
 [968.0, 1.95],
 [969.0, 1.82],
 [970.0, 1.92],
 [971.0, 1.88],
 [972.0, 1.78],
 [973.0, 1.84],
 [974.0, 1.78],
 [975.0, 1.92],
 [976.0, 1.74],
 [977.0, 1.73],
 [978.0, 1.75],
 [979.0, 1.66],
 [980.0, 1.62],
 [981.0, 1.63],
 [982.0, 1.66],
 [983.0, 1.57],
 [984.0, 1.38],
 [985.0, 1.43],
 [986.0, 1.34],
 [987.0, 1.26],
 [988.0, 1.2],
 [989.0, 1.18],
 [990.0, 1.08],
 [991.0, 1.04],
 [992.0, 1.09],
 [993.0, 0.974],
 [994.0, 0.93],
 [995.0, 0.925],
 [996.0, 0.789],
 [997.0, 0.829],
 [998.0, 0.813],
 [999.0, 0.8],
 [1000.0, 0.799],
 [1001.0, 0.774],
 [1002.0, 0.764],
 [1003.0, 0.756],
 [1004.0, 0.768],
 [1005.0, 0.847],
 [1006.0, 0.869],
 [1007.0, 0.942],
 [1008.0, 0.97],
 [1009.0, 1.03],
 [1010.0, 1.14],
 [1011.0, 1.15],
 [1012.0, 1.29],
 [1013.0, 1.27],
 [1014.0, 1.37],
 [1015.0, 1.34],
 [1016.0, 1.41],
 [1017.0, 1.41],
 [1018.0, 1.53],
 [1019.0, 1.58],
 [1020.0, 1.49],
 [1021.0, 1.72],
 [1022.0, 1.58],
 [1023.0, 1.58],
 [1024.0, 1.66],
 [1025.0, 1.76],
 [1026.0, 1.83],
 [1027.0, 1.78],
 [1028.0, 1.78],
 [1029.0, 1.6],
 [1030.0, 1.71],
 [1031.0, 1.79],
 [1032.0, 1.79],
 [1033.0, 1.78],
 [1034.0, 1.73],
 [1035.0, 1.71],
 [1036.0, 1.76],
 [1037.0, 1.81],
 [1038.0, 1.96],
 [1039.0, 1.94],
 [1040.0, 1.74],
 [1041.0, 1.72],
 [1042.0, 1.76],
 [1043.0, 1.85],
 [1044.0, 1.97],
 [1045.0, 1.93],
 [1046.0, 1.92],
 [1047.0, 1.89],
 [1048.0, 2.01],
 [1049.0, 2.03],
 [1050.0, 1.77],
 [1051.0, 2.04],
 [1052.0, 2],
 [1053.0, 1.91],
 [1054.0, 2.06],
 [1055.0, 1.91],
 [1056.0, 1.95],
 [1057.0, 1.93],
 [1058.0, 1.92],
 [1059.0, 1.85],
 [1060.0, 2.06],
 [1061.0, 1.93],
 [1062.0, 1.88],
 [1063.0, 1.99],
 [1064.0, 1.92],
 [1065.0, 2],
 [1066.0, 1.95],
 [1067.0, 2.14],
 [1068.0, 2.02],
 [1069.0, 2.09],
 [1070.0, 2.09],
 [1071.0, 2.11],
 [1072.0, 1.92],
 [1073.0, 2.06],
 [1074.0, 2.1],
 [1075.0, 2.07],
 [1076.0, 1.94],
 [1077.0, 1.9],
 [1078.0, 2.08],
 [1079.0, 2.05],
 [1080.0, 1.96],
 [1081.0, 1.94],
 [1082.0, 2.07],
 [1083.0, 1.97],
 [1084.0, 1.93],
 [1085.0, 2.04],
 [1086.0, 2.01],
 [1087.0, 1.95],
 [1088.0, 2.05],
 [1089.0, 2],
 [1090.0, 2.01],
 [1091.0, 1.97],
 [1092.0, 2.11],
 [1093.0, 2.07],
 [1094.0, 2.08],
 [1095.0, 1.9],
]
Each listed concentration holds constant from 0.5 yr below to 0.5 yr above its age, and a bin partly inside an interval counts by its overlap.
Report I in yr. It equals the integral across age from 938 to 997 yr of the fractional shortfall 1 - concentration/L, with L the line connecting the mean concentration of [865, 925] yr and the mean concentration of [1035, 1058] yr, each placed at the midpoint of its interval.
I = 6.1 yr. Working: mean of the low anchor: 1.91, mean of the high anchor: 1.9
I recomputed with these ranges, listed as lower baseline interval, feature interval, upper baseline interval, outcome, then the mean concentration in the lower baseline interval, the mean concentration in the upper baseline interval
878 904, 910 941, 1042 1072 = 4.01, 2.07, 1.97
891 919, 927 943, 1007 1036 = -3.16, 1.81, 1.52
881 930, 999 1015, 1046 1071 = 7.85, 1.87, 1.97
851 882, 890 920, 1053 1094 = 3.84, 2.08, 2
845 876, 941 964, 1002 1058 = -1.36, 2.08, 1.61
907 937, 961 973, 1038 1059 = -0.55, 1.75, 1.91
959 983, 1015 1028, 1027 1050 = 1.55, 1.83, 1.82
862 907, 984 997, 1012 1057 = 5.23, 2.07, 1.75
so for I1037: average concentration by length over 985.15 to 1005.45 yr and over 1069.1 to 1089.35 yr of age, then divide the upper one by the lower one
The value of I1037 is 2.1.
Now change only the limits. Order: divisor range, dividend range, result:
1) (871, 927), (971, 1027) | 0.69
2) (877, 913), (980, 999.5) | 0.58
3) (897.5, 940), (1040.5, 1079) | 1.08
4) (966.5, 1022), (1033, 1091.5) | 1.48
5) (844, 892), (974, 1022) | 0.59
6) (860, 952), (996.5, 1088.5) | 0.87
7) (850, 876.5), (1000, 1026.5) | 0.60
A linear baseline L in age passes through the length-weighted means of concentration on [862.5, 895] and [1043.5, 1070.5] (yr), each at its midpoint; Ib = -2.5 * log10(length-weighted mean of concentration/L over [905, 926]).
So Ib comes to 0.286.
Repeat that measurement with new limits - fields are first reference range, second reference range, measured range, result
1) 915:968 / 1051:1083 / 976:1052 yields 0.32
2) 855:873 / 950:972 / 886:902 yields -0.02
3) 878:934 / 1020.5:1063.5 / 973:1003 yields 0.43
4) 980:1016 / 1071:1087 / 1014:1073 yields -0.14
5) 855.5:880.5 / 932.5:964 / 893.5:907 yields 0.01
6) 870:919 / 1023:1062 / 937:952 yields -0.05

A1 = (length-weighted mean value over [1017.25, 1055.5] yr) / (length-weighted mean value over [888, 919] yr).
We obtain 0.98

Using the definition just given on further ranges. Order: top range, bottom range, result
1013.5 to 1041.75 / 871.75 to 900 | 0.80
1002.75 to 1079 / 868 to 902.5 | 0.83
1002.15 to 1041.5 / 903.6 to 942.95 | 0.82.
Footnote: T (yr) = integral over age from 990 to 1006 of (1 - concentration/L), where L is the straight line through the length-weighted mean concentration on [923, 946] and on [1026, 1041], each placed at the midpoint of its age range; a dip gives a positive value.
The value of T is 8.57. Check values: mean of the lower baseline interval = 2.03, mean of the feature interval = 0.867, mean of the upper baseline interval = 1.78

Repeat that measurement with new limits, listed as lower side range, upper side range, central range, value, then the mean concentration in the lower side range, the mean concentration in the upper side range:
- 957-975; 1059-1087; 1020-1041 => 2.3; 1.89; 2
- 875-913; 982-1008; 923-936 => -2.8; 2.02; 1.02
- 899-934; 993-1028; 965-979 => -4.1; 1.77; 1.2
